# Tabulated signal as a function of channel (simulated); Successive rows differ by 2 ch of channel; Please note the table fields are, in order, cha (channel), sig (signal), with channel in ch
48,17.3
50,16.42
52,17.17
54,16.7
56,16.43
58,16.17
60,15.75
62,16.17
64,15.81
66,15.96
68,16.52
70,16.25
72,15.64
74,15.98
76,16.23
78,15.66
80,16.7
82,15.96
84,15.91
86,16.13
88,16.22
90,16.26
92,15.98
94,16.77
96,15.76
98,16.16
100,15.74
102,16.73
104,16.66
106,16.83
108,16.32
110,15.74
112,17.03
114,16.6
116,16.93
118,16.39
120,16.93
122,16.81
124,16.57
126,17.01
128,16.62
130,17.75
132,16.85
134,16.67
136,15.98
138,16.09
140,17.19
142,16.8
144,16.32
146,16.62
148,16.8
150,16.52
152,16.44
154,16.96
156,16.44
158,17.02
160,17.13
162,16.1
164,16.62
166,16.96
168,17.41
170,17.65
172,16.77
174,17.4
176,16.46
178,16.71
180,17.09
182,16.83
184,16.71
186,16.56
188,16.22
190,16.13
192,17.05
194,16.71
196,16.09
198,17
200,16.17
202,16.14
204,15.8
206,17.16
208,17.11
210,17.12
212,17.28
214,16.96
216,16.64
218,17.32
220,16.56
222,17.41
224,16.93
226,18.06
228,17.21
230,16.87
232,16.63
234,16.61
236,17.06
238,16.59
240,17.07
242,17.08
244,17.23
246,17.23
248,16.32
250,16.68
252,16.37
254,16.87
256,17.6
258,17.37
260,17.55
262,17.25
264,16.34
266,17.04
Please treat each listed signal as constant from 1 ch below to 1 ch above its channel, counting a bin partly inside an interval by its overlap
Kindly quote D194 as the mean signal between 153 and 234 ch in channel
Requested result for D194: 16.8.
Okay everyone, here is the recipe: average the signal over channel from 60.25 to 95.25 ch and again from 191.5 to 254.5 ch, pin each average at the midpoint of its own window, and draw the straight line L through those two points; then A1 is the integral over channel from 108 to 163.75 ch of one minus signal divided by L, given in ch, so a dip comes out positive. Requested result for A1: -0.9 ch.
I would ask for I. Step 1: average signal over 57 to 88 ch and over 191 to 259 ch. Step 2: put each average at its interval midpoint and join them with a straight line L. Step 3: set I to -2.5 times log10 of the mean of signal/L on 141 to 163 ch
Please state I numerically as -0.01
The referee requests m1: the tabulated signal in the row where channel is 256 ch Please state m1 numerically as 17.6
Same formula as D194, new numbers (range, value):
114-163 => 16.7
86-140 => 16.5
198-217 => 16.7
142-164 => 16.6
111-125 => 16.8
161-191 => 16.8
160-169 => 16.8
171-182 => 16.9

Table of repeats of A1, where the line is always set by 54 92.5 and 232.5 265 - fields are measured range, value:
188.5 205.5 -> 0.3 ch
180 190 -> 0.0 ch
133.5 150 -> -0.1 ch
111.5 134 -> -0.7 ch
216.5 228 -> -0.3 ch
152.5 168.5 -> -0.3 ch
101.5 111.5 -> -0.1 ch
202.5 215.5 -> -0.1 ch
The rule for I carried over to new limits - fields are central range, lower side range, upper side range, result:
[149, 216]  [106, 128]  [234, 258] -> 0.002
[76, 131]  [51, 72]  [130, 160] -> 0.002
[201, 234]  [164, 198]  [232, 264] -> -0.003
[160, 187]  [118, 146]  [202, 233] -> -0.002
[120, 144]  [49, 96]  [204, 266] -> -0.017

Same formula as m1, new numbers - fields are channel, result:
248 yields 16.32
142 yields 16.8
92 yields 15.98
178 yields 16.71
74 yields 15.98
